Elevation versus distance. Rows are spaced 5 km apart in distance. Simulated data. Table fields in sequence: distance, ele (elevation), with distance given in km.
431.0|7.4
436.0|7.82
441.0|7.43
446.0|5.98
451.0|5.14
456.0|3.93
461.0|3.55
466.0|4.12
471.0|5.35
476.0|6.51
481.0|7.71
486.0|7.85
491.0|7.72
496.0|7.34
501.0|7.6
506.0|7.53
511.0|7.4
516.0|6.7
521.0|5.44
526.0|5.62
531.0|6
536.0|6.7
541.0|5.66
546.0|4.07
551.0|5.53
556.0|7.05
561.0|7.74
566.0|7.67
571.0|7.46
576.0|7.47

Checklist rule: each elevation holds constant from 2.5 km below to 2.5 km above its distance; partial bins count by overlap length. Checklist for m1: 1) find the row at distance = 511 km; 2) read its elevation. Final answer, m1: 7.4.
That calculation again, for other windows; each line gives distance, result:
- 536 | 6.7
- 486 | 7.85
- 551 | 5.53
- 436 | 7.82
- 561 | 7.74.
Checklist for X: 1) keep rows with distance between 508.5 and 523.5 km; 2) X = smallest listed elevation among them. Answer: 5.44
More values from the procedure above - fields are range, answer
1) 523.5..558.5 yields 4.07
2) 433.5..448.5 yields 5.98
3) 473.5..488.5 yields 6.51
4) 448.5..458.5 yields 3.93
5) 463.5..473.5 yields 4.12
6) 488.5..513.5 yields 7.34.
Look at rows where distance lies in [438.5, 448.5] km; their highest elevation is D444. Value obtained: 7.43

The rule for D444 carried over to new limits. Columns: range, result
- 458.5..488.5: 7.85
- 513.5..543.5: 6.7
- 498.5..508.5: 7.6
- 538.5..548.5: 5.66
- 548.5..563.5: 7.74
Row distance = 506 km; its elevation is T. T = 7.53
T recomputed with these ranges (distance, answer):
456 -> 3.93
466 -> 4.12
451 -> 5.14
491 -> 7.72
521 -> 5.44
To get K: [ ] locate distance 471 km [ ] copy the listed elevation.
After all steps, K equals 5.35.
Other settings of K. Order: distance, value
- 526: 5.62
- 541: 5.66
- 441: 7.43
